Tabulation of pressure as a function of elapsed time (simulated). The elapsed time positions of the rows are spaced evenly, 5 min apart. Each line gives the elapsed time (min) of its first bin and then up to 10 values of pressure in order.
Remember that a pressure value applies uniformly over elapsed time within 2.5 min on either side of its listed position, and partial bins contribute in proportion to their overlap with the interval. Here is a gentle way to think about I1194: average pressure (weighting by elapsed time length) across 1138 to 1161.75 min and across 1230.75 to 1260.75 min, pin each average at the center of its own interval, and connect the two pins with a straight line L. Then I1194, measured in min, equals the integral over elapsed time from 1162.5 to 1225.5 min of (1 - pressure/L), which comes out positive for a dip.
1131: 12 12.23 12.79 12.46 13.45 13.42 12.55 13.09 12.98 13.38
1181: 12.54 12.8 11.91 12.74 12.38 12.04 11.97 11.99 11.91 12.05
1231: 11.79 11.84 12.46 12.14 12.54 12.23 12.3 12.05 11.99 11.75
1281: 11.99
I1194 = 0.72 min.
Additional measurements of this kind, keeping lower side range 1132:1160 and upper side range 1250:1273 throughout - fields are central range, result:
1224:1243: 0.5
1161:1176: -0.4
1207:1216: 0.3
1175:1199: -0.1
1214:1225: 0.4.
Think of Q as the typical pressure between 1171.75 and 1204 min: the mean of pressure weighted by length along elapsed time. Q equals 12.6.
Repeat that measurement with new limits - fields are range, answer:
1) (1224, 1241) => 12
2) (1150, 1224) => 12.6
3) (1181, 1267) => 12.2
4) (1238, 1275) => 12.2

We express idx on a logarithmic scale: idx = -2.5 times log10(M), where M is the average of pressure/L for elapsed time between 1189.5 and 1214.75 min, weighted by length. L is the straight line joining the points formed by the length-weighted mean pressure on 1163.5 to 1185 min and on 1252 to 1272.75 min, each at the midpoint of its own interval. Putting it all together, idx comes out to 0.05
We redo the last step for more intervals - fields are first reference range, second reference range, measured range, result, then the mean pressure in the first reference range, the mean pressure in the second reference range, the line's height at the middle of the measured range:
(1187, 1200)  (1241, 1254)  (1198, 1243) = 0.03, 12.4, 12.4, 12.4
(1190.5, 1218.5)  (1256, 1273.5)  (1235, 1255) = -0.01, 12.2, 12.1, 12.1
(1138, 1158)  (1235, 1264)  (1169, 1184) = -0.01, 13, 12.3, 12.8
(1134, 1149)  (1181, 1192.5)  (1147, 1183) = -0.05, 12.5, 12.4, 12.5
